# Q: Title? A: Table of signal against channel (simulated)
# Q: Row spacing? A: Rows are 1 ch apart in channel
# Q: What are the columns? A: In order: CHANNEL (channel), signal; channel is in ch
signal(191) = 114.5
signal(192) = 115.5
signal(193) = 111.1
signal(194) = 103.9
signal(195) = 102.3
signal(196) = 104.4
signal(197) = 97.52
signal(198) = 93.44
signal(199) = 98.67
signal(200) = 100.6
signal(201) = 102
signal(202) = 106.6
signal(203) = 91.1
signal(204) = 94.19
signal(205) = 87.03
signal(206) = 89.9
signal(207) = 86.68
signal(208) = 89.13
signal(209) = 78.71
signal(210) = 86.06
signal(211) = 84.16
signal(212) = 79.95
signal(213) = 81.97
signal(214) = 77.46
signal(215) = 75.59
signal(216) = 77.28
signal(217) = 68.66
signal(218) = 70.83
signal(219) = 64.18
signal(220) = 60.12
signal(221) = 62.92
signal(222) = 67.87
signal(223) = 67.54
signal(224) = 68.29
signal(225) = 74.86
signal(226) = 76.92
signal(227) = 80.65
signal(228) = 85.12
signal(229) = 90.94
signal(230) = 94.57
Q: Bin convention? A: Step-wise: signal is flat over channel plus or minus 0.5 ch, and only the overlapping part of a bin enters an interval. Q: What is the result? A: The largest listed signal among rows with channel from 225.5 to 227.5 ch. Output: 80.65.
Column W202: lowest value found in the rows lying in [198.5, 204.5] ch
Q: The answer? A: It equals 91.1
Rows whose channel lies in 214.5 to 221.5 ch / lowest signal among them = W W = 60.12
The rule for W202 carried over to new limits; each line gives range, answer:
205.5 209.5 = 78.71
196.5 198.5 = 93.44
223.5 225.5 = 68.29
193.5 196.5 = 102.3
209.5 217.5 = 68.66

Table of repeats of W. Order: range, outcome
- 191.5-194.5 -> 103.9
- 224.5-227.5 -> 74.86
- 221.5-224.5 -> 67.54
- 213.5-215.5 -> 75.59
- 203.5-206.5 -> 87.03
